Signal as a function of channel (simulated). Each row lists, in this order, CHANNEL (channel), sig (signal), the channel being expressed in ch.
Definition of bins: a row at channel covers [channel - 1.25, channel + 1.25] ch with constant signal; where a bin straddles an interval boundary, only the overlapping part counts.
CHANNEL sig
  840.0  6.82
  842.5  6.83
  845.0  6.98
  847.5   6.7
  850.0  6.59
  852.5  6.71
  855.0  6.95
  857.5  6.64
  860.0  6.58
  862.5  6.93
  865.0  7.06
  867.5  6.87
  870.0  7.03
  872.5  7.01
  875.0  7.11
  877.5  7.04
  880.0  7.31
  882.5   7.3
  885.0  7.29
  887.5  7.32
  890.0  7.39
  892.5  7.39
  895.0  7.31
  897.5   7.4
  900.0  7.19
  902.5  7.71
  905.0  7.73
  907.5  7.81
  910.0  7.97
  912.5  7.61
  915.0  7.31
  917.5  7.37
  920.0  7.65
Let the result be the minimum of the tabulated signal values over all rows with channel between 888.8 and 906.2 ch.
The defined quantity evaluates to 7.19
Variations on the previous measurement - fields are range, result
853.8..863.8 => 6.58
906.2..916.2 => 7.31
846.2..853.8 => 6.59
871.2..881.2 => 7.01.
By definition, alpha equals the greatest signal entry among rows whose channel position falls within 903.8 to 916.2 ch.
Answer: 7.97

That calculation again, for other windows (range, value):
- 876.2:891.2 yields 7.39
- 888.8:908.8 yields 7.81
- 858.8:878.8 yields 7.11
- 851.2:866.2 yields 7.06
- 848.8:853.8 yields 6.71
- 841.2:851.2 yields 6.98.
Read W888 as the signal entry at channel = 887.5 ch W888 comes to 7.32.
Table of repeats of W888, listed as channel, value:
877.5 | 7.04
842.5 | 6.83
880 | 7.31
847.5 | 6.7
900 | 7.19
